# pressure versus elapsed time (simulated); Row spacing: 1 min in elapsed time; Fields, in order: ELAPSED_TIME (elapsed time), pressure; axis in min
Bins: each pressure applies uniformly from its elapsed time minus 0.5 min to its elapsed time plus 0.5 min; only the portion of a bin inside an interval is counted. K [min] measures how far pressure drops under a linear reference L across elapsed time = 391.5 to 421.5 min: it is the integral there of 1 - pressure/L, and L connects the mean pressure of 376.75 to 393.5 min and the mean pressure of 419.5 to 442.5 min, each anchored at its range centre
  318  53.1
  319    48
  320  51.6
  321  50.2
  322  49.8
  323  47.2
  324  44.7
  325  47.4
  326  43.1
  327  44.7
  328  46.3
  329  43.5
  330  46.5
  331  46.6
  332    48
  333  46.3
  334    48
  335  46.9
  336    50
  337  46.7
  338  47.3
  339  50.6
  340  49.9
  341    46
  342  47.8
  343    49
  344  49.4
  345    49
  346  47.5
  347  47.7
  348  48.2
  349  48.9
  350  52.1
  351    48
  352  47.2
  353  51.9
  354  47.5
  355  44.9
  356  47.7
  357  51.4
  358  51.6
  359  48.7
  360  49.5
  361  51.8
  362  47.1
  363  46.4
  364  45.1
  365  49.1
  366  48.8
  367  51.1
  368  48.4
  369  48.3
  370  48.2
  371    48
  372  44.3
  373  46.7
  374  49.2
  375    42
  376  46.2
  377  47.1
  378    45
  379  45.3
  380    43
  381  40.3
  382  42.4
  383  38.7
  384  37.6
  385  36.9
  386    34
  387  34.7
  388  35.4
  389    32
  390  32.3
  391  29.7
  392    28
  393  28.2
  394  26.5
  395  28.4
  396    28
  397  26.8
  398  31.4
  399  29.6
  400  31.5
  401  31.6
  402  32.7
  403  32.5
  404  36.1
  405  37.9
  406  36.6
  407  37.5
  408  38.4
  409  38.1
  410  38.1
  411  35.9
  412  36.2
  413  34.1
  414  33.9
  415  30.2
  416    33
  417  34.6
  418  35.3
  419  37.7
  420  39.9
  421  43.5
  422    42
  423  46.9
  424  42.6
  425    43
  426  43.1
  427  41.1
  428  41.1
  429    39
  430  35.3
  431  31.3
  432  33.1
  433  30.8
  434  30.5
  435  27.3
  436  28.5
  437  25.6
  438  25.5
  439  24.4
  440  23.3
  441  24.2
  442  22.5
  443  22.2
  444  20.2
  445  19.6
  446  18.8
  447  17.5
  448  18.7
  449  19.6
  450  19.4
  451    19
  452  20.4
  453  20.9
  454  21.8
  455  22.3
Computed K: 1.5 min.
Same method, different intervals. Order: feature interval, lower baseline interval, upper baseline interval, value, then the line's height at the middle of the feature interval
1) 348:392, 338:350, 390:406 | -4.9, 40.1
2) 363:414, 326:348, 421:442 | 2.4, 40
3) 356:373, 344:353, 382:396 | -2.5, 42.4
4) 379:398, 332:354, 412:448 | 2.9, 39.8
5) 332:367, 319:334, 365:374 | -0.7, 47.6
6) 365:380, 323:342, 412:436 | -1.6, 42.4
